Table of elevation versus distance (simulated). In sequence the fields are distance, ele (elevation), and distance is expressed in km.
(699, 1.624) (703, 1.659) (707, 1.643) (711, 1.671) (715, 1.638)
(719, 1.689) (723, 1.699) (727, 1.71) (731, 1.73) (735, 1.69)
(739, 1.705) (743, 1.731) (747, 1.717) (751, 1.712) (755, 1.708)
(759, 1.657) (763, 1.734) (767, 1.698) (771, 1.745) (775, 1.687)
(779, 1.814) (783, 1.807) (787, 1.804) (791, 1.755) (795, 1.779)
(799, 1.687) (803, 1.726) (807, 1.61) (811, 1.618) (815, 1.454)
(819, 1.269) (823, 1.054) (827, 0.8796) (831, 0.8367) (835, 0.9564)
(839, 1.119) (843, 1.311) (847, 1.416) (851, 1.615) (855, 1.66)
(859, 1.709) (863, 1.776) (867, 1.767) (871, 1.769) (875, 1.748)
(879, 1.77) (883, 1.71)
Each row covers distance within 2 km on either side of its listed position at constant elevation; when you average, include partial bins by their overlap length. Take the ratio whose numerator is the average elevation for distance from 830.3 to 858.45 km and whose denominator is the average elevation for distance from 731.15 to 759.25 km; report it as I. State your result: 0.77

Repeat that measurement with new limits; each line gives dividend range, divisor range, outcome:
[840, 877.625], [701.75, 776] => 0.96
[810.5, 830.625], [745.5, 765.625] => 0.70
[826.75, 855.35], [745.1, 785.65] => 0.71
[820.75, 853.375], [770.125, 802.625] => 0.66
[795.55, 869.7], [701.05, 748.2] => 0.84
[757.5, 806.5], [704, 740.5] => 1.03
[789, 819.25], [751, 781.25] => 0.95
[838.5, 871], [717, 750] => 0.92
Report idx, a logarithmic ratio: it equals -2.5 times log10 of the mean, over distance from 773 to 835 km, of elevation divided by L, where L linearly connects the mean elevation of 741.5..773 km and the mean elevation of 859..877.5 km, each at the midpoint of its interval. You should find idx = 0.15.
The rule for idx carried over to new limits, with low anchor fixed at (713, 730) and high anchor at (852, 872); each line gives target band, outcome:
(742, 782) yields -0.01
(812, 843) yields 0.47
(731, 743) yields -0.01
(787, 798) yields -0.04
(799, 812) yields 0.03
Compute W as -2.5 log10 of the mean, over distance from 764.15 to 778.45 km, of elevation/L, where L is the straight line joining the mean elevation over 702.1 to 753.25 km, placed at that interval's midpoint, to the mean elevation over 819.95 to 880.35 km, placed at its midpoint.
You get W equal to -0.08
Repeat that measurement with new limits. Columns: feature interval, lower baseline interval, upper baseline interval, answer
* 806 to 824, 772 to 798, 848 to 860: 0.213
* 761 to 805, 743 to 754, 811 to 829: -0.189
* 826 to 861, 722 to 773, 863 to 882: 0.332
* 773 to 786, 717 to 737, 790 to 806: -0.031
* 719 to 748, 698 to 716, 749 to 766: -0.021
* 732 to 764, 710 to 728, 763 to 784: 0.005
